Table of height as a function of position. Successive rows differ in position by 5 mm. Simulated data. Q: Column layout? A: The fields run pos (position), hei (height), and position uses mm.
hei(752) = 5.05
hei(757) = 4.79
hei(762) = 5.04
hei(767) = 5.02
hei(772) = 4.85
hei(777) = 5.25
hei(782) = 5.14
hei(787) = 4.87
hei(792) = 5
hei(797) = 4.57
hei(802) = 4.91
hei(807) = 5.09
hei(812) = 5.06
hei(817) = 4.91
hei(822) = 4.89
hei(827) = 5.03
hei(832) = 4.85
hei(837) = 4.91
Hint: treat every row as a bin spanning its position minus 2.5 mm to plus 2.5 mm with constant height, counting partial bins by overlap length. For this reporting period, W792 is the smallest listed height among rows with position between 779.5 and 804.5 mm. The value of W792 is 4.57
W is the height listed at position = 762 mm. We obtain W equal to 5.04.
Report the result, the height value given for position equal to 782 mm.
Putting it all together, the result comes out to 5.14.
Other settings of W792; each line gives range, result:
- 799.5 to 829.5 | 4.89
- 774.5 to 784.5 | 5.14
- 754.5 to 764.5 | 4.79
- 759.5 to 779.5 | 4.85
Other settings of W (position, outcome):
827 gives 5.03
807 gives 5.09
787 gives 4.87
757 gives 4.79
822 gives 4.89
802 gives 4.91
